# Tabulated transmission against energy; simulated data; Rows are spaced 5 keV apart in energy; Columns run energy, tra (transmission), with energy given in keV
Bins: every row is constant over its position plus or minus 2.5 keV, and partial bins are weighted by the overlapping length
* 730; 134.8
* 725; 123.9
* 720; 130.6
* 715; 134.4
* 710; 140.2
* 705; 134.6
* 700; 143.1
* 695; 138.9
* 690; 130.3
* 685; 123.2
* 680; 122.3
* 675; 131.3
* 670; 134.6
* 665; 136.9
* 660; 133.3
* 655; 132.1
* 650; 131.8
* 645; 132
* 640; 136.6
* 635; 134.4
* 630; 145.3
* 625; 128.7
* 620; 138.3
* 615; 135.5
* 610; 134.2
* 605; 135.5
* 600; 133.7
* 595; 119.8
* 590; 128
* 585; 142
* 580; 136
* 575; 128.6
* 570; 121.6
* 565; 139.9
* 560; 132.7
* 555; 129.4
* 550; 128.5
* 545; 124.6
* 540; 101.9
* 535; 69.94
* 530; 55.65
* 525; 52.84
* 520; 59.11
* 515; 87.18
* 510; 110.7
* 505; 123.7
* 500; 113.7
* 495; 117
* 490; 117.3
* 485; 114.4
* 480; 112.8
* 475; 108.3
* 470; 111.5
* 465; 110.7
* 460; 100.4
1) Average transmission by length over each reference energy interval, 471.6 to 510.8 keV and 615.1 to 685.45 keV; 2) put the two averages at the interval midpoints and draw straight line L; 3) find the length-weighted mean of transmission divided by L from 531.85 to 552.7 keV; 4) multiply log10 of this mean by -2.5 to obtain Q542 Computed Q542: 0.15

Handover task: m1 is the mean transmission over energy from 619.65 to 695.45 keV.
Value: 133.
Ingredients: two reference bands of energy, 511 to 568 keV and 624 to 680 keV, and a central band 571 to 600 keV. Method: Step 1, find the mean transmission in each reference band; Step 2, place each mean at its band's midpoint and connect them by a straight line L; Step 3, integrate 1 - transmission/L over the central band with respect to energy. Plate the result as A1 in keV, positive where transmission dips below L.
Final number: -4.5 keV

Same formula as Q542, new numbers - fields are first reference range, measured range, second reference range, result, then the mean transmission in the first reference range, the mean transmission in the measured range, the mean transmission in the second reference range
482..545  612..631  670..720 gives -0.16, 95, 136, 133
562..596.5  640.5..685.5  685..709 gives 0.02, 131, 131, 136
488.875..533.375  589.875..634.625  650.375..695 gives -0.15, 91.8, 134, 131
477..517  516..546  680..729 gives 0.47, 112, 75.5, 133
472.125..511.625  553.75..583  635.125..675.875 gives -0.07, 115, 132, 134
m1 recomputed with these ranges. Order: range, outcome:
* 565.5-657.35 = 133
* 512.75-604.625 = 111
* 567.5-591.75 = 131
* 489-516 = 113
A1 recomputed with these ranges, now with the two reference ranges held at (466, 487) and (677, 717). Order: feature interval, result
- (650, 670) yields -0.6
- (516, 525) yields 4.2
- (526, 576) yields 3.5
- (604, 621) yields -1.5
